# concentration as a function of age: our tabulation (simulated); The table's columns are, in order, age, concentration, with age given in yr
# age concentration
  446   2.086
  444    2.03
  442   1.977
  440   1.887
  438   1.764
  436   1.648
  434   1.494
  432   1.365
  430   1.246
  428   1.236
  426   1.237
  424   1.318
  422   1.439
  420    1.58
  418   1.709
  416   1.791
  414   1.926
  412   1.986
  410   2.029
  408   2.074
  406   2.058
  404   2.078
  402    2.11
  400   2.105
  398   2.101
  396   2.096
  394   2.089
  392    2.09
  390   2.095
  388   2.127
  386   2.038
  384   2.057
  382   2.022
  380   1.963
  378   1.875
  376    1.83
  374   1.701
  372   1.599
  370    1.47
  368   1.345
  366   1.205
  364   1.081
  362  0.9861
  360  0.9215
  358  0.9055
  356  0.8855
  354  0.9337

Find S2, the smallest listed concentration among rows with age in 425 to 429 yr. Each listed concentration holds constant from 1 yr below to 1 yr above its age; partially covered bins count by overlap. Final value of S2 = 1.236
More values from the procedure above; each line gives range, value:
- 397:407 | 2.058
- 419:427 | 1.237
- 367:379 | 1.345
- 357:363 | 0.9055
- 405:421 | 1.58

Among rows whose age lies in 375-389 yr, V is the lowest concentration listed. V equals 1.83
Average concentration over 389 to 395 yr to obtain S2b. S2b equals 2.09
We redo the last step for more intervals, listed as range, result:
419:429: 1.36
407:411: 2.05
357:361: 0.913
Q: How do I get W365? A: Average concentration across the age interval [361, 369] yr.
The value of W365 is 1.15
